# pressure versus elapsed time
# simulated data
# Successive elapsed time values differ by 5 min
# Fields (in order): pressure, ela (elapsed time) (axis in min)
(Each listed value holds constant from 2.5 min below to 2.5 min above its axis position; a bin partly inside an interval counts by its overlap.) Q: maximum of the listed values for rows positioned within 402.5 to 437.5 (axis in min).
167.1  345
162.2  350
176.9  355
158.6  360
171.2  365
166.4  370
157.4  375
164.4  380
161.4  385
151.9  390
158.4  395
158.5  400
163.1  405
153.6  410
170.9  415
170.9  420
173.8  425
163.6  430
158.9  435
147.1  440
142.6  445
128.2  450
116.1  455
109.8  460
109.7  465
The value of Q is 173.8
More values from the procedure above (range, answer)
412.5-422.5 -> 170.9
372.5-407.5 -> 164.4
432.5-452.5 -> 158.9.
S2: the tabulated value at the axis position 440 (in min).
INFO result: 147.1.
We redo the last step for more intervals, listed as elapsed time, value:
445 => 142.6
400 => 158.5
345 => 167.1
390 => 151.9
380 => 164.4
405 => 163.1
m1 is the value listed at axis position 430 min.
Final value 163.6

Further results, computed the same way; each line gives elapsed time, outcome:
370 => 166.4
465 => 109.7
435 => 158.9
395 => 158.4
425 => 173.8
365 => 171.2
